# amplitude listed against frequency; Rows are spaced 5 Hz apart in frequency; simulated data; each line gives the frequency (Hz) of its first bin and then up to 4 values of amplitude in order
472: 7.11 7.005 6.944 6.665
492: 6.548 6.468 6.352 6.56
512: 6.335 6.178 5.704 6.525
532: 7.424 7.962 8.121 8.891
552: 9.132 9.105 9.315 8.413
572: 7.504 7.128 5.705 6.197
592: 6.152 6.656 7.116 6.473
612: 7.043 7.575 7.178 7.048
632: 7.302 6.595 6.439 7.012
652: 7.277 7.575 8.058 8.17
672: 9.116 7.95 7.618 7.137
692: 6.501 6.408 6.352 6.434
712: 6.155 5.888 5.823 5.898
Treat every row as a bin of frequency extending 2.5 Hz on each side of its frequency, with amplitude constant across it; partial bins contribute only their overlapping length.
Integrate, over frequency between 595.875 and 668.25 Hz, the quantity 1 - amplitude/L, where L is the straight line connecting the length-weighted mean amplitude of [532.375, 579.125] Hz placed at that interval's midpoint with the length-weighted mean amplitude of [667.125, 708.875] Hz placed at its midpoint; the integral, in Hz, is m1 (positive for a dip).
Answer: 5.2 Hz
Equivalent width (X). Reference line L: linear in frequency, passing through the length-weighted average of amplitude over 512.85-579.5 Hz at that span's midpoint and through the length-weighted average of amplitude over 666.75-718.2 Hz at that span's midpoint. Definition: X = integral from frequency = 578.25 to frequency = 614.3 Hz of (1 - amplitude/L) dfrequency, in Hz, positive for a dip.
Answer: 4.89 Hz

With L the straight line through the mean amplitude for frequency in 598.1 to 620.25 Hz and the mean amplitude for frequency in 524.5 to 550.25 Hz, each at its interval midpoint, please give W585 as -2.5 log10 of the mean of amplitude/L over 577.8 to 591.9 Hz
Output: 0.19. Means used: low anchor 7.82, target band 6.13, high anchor 7.03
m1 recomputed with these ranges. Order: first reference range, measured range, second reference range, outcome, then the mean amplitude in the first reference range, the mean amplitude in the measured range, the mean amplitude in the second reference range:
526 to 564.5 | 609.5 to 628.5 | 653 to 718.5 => 1.33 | 8.38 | 7.22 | 7.2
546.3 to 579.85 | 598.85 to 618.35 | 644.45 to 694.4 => 2.63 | 8.45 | 7.01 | 7.64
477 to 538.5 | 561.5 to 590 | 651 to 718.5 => -1.55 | 6.63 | 7.22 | 7.21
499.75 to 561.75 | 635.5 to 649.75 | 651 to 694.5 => 1.80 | 7.43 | 6.7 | 7.73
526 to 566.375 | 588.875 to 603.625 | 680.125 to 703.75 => 2.33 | 8.38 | 6.59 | 6.8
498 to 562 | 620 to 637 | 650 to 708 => 0.73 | 7.41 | 7.09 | 7.41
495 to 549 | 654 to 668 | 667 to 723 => -1.91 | 6.94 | 7.89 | 6.94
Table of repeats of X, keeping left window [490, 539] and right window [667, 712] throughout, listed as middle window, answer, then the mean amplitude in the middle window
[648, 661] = -0.7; 7.45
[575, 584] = 0.5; 6.42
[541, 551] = -2.9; 8.66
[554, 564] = -3.6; 9.2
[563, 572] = -2.0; 8.31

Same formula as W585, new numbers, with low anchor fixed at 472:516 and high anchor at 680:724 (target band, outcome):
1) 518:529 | 0.085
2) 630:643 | -0.045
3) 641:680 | -0.190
